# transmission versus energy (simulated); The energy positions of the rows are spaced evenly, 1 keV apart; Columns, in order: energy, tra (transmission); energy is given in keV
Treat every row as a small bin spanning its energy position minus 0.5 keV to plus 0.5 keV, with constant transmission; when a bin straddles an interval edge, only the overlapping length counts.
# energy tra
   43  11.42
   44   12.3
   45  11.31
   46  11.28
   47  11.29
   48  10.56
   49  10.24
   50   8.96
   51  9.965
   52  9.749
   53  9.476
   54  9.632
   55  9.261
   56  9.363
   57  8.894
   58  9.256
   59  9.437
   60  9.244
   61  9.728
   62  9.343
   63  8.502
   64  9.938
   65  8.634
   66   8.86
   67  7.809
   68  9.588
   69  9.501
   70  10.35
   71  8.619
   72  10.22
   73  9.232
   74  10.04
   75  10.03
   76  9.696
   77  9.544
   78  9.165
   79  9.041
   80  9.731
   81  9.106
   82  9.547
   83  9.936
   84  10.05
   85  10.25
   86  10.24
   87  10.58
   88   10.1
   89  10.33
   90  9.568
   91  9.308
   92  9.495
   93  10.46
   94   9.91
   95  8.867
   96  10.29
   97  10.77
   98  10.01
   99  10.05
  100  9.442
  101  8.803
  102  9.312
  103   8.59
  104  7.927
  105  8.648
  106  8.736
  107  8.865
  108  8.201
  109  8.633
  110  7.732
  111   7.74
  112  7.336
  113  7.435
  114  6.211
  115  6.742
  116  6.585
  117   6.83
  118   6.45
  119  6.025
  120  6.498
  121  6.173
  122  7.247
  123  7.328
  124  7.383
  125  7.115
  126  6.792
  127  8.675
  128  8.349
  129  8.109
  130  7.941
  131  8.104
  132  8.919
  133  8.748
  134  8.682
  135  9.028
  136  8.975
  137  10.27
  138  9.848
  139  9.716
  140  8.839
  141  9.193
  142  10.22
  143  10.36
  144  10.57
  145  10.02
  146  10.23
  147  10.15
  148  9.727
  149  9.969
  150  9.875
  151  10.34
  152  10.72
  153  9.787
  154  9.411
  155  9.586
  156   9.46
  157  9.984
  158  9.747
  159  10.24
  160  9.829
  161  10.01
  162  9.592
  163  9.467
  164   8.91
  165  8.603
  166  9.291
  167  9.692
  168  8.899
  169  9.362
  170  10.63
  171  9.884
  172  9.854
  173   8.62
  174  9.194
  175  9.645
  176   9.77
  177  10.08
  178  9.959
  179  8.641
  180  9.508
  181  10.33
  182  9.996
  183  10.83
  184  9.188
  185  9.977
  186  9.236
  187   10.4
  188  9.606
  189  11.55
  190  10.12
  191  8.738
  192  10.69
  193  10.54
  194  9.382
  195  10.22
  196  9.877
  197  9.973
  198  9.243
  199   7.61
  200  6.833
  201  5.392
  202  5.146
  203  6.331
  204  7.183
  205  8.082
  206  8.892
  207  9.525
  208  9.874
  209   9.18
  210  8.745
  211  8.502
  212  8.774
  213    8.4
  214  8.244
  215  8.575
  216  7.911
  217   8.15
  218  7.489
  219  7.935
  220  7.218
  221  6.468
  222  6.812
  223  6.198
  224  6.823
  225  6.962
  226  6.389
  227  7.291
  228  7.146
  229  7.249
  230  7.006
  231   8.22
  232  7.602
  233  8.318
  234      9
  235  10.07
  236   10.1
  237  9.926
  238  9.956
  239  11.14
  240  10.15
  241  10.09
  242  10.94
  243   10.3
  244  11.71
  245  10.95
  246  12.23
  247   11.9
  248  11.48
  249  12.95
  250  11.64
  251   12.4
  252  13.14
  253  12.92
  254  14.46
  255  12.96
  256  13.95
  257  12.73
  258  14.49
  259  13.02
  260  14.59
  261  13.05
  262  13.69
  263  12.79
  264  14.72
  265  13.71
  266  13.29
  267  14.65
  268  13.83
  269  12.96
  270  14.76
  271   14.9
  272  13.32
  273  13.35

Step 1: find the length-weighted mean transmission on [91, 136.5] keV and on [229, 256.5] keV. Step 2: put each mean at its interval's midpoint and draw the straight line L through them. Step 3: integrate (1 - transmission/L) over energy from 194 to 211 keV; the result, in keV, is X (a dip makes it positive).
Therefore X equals 3.0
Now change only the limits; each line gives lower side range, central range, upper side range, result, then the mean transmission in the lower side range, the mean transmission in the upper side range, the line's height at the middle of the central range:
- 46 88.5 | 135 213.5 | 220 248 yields -2.04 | 9.61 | 8.94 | 9.18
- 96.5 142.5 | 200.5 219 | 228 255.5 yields 3.68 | 8.24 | 10.6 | 10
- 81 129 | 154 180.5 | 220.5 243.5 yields -3.30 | 8.55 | 8.44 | 8.49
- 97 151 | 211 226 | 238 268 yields 5.13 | 8.52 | 12.6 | 11.5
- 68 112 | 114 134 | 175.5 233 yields 3.90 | 9.43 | 8.52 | 9.16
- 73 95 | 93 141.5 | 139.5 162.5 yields 7.52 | 9.78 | 9.91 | 9.84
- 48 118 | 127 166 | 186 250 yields -1.95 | 9.17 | 8.91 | 9.05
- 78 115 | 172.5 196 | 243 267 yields 3.00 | 9.17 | 13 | 11.3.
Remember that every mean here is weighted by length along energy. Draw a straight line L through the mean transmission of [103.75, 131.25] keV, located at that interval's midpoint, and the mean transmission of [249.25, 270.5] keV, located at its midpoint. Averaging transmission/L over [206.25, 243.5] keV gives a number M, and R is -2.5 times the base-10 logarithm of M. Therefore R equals 0.38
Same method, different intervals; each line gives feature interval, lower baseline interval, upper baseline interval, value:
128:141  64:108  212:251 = 0.050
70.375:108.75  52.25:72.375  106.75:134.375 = -0.132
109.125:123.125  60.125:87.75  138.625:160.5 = 0.372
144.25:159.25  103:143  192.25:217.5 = -0.213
